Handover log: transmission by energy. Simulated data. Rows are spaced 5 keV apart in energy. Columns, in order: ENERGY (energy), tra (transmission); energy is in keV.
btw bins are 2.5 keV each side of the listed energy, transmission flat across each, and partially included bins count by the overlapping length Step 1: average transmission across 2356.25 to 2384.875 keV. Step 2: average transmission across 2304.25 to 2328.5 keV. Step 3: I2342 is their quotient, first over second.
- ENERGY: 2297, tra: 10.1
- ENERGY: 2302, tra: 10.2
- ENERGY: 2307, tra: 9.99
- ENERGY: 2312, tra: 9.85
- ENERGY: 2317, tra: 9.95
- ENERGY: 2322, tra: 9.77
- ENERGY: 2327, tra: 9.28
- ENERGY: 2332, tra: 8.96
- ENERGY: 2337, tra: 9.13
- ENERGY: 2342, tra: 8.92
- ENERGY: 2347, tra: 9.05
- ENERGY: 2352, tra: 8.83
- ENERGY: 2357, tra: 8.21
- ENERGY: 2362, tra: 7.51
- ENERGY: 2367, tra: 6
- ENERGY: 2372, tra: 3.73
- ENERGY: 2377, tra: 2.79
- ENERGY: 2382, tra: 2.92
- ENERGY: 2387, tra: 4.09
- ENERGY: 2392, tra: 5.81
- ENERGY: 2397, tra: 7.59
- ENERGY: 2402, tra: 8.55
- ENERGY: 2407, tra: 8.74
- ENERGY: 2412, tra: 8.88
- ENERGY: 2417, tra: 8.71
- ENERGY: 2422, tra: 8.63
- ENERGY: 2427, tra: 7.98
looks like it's 0.5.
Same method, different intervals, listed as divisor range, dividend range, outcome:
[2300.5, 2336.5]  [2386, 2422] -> 0.80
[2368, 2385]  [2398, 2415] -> 2.52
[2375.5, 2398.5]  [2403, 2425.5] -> 1.89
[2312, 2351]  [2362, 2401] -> 0.54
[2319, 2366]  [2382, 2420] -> 0.82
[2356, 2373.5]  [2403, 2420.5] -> 1.38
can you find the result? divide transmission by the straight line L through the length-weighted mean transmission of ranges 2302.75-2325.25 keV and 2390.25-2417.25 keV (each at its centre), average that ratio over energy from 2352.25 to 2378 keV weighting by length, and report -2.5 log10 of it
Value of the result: 0.41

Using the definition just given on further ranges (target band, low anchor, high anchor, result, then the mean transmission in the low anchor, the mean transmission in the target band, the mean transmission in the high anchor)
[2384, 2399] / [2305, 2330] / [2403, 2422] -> 0.495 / 9.75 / 5.67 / 8.74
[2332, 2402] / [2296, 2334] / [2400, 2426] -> 0.352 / 9.76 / 6.67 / 8.66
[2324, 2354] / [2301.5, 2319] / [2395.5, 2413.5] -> 0.055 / 9.98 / 9.04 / 8.46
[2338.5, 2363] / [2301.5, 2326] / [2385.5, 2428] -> 0.055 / 9.89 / 8.59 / 7.74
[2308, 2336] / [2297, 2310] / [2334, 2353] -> 0.003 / 10.1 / 9.56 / 8.99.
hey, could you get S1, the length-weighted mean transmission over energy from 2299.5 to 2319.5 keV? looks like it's 10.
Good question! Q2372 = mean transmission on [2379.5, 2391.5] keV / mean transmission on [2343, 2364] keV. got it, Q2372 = 0.46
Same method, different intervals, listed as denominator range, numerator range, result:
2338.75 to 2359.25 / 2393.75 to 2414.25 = 0.95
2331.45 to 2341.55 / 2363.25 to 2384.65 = 0.45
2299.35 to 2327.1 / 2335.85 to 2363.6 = 0.87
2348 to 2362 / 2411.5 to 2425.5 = 1.03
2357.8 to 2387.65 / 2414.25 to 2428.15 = 1.79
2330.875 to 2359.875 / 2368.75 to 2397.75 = 0.49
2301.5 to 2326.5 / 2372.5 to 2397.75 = 0.44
